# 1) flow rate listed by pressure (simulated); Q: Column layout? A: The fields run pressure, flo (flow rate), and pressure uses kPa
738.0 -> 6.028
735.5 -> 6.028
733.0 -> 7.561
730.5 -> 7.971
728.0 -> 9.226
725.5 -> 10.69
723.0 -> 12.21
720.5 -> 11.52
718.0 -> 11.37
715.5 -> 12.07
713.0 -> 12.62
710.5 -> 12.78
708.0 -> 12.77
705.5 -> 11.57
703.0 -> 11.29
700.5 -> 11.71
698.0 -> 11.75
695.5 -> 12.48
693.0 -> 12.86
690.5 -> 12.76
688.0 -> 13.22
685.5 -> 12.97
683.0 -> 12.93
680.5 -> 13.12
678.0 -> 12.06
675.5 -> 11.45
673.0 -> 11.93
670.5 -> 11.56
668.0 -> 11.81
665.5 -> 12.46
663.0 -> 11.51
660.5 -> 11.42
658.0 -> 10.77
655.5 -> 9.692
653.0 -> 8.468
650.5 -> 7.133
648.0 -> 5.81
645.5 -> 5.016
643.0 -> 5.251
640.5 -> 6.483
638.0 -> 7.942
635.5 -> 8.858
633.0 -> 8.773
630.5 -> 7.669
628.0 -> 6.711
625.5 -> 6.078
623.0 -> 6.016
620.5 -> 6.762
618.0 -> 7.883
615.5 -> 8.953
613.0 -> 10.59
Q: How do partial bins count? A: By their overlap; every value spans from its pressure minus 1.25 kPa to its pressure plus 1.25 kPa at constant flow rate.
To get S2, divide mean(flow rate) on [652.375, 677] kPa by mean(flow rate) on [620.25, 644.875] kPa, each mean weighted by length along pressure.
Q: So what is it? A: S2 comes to 1.59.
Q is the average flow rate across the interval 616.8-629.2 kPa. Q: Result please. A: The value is 6.69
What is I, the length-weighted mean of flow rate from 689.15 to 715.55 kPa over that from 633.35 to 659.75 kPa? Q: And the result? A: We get 1.60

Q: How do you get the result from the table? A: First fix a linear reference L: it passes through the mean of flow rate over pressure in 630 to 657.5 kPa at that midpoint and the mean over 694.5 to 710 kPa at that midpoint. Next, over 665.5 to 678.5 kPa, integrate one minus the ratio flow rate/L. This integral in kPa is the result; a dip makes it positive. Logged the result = -3.0 kPa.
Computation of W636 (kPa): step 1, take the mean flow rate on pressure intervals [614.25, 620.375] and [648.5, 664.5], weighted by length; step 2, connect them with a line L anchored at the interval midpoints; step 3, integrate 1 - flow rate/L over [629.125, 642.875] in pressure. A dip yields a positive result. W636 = 1.8 kPa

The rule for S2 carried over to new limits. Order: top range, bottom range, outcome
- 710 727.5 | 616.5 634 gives 1.65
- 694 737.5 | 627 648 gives 1.55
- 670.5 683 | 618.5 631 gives 1.83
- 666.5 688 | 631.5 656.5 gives 1.68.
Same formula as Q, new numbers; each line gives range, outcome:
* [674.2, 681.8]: 12.2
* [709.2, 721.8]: 12.1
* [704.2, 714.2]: 12.4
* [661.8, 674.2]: 11.9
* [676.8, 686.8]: 12.8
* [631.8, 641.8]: 8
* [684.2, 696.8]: 12.9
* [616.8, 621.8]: 7.3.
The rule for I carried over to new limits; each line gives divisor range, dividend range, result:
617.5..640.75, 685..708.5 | 1.68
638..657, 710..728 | 1.68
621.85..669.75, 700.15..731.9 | 1.36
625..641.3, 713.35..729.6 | 1.47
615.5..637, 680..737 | 1.53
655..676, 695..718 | 1.05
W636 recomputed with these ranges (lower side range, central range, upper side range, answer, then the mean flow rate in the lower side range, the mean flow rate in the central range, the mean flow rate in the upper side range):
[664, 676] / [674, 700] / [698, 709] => -1.5 kPa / 11.9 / 12.5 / 11.8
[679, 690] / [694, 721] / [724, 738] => -3.7 kPa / 13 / 12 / 8.16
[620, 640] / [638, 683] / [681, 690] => 3.5 kPa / 7.34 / 9.8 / 13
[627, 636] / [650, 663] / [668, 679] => 0.5 kPa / 7.97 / 9.83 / 11.7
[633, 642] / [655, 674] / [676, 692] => -1.3 kPa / 7.83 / 11.5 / 12.8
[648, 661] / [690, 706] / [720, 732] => -3.8 kPa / 9.03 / 12.1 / 10.2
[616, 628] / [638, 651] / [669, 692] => 4.2 kPa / 6.83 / 6.06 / 12.4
